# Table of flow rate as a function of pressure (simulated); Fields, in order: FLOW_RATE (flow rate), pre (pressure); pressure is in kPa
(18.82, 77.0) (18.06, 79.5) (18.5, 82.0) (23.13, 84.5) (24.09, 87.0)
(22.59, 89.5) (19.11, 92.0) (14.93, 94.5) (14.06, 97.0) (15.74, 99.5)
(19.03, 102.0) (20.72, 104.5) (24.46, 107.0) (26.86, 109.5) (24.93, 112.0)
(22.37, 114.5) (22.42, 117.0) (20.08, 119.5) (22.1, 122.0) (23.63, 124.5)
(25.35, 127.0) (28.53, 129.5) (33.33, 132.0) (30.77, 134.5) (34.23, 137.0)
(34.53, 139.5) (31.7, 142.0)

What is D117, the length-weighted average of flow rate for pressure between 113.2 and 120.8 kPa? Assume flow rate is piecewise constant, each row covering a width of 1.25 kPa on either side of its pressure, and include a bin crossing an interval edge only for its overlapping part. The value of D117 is 21.6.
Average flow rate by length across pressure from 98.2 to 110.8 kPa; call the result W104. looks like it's 21.3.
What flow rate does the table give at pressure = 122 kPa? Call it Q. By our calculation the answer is 22.1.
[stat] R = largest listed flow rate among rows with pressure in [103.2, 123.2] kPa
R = 26.86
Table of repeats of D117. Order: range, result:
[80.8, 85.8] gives 20.9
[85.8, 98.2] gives 19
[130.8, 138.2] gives 32.8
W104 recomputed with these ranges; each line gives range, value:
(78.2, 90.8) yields 21.3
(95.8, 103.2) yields 16.3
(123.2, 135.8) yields 28.3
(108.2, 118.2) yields 24.2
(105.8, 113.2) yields 25.4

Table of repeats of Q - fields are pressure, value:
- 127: 25.35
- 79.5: 18.06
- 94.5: 14.93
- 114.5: 22.37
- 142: 31.7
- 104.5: 20.72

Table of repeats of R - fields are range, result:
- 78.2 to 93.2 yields 24.09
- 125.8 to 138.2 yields 34.23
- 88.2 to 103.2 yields 22.59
